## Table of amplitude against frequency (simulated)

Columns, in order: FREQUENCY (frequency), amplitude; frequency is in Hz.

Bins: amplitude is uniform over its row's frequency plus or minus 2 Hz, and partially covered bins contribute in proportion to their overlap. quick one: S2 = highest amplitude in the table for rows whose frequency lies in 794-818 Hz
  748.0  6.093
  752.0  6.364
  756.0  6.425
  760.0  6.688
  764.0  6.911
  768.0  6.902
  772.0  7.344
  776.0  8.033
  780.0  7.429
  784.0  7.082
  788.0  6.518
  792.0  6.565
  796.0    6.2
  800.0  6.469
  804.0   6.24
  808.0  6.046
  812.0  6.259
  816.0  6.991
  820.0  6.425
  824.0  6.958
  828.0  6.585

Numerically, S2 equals 6.991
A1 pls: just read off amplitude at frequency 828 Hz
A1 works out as 6.585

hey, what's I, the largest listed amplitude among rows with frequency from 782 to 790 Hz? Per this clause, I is 7.082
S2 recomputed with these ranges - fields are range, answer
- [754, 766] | 6.911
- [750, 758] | 6.425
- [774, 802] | 8.033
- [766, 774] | 7.344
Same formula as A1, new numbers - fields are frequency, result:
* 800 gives 6.469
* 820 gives 6.425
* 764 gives 6.911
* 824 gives 6.958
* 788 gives 6.518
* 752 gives 6.364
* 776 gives 8.033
